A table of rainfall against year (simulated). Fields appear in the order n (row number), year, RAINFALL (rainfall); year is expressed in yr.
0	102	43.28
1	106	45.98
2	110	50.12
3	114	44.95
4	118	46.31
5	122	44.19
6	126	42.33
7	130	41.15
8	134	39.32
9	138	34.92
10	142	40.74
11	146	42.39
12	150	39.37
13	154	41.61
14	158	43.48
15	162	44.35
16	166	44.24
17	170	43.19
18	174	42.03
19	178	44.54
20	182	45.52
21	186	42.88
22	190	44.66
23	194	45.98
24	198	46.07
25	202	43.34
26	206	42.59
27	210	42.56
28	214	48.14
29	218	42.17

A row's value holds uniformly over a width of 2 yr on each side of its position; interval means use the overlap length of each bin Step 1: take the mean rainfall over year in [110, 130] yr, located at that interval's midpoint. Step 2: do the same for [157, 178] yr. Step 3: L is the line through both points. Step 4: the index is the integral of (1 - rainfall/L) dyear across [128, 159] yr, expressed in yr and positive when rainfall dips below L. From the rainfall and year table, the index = 2.7 yr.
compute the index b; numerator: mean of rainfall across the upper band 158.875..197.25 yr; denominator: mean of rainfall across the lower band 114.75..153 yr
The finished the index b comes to 1.1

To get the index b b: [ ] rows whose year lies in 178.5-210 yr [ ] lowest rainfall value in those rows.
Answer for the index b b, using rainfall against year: 42.56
